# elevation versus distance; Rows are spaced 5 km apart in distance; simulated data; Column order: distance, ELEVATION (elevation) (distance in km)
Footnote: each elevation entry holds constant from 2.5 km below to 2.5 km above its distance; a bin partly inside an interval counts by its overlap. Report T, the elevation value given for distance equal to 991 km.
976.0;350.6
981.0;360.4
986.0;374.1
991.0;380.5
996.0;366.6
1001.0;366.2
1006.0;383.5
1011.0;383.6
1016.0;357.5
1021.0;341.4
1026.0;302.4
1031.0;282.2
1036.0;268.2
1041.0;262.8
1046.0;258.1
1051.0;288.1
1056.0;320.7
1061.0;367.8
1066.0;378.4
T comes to 380.5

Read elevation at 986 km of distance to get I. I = 374.1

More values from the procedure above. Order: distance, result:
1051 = 288.1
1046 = 258.1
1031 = 282.2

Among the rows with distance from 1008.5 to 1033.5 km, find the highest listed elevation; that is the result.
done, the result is 383.6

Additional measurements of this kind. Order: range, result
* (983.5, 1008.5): 383.5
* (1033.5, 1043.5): 268.2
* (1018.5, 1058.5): 341.4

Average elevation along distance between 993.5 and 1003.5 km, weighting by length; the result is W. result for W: 366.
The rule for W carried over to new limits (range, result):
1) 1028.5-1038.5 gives 275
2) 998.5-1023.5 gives 366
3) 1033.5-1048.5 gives 263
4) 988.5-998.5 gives 374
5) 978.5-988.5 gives 367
